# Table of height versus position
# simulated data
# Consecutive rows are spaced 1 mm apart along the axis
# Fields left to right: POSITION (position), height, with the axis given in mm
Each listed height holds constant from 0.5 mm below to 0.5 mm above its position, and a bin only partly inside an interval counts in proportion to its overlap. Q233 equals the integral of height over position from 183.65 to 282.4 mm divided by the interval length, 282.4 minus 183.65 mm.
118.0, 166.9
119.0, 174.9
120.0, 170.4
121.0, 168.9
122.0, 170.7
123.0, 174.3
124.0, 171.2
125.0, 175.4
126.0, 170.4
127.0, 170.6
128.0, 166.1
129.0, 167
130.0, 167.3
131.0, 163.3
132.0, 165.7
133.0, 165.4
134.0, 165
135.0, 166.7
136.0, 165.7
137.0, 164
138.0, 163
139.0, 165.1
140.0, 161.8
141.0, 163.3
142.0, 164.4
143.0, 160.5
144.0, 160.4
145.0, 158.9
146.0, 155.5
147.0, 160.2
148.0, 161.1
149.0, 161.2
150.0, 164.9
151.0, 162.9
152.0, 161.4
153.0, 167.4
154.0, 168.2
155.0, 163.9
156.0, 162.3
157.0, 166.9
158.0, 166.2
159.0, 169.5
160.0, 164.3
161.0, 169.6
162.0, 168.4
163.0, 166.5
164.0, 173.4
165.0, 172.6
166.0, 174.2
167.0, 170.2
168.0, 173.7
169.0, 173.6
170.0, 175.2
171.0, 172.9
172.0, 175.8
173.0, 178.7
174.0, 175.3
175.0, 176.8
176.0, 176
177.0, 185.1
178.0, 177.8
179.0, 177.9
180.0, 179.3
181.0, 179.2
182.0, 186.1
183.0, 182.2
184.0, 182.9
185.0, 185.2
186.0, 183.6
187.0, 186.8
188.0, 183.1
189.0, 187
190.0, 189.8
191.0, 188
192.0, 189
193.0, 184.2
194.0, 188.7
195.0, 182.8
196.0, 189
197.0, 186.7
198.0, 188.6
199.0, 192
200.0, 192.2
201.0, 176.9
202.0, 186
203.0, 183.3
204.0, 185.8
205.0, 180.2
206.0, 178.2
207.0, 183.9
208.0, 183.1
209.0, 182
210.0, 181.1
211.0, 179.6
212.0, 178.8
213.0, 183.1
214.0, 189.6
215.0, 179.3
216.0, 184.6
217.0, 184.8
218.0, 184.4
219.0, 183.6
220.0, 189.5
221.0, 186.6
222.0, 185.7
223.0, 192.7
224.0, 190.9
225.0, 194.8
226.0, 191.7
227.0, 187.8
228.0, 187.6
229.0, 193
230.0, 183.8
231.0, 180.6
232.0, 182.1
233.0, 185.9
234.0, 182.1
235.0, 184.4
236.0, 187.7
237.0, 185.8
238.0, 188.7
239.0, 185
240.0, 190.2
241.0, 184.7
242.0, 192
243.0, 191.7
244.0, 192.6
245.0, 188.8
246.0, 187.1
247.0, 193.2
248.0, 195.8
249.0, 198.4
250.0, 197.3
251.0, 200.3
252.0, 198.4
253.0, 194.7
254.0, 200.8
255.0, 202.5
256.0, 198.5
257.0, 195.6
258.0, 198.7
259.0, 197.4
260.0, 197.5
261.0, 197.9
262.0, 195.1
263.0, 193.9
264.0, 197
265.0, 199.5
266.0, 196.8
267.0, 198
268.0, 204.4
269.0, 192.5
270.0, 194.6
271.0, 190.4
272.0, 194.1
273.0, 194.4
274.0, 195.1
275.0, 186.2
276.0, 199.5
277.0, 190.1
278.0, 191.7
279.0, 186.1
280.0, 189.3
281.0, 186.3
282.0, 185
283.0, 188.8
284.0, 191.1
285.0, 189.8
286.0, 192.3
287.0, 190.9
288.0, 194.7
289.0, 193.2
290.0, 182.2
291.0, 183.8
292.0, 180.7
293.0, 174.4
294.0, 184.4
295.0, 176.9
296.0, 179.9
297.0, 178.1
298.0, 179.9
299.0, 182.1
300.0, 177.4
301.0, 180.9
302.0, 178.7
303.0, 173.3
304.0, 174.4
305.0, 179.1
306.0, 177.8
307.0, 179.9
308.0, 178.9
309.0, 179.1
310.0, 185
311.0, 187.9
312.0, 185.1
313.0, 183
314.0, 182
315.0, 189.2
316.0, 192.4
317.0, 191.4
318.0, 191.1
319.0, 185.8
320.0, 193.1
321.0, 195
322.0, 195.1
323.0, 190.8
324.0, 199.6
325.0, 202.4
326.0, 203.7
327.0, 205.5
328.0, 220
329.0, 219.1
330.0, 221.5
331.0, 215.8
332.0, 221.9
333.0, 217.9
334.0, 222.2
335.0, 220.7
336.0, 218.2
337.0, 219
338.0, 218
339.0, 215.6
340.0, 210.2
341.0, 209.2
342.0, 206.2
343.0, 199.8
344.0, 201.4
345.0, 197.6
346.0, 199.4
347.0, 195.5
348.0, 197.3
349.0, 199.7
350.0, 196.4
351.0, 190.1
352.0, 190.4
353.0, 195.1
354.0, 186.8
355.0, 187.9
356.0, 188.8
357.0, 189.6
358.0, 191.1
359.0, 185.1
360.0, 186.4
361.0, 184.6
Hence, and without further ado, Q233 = 189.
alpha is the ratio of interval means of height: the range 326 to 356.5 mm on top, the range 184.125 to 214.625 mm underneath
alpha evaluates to 1.12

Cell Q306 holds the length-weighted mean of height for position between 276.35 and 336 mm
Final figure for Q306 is 191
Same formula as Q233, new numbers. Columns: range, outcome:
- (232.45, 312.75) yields 189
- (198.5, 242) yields 186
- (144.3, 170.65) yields 167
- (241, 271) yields 196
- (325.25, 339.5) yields 217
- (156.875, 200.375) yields 179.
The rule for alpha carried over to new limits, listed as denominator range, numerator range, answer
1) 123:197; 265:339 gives 1.12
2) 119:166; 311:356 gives 1.21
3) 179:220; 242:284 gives 1.05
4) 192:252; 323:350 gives 1.12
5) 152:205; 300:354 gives 1.11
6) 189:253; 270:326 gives 1.00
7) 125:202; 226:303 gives 1.10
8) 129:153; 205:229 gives 1.14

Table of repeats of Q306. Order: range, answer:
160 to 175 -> 173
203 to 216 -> 182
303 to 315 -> 181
